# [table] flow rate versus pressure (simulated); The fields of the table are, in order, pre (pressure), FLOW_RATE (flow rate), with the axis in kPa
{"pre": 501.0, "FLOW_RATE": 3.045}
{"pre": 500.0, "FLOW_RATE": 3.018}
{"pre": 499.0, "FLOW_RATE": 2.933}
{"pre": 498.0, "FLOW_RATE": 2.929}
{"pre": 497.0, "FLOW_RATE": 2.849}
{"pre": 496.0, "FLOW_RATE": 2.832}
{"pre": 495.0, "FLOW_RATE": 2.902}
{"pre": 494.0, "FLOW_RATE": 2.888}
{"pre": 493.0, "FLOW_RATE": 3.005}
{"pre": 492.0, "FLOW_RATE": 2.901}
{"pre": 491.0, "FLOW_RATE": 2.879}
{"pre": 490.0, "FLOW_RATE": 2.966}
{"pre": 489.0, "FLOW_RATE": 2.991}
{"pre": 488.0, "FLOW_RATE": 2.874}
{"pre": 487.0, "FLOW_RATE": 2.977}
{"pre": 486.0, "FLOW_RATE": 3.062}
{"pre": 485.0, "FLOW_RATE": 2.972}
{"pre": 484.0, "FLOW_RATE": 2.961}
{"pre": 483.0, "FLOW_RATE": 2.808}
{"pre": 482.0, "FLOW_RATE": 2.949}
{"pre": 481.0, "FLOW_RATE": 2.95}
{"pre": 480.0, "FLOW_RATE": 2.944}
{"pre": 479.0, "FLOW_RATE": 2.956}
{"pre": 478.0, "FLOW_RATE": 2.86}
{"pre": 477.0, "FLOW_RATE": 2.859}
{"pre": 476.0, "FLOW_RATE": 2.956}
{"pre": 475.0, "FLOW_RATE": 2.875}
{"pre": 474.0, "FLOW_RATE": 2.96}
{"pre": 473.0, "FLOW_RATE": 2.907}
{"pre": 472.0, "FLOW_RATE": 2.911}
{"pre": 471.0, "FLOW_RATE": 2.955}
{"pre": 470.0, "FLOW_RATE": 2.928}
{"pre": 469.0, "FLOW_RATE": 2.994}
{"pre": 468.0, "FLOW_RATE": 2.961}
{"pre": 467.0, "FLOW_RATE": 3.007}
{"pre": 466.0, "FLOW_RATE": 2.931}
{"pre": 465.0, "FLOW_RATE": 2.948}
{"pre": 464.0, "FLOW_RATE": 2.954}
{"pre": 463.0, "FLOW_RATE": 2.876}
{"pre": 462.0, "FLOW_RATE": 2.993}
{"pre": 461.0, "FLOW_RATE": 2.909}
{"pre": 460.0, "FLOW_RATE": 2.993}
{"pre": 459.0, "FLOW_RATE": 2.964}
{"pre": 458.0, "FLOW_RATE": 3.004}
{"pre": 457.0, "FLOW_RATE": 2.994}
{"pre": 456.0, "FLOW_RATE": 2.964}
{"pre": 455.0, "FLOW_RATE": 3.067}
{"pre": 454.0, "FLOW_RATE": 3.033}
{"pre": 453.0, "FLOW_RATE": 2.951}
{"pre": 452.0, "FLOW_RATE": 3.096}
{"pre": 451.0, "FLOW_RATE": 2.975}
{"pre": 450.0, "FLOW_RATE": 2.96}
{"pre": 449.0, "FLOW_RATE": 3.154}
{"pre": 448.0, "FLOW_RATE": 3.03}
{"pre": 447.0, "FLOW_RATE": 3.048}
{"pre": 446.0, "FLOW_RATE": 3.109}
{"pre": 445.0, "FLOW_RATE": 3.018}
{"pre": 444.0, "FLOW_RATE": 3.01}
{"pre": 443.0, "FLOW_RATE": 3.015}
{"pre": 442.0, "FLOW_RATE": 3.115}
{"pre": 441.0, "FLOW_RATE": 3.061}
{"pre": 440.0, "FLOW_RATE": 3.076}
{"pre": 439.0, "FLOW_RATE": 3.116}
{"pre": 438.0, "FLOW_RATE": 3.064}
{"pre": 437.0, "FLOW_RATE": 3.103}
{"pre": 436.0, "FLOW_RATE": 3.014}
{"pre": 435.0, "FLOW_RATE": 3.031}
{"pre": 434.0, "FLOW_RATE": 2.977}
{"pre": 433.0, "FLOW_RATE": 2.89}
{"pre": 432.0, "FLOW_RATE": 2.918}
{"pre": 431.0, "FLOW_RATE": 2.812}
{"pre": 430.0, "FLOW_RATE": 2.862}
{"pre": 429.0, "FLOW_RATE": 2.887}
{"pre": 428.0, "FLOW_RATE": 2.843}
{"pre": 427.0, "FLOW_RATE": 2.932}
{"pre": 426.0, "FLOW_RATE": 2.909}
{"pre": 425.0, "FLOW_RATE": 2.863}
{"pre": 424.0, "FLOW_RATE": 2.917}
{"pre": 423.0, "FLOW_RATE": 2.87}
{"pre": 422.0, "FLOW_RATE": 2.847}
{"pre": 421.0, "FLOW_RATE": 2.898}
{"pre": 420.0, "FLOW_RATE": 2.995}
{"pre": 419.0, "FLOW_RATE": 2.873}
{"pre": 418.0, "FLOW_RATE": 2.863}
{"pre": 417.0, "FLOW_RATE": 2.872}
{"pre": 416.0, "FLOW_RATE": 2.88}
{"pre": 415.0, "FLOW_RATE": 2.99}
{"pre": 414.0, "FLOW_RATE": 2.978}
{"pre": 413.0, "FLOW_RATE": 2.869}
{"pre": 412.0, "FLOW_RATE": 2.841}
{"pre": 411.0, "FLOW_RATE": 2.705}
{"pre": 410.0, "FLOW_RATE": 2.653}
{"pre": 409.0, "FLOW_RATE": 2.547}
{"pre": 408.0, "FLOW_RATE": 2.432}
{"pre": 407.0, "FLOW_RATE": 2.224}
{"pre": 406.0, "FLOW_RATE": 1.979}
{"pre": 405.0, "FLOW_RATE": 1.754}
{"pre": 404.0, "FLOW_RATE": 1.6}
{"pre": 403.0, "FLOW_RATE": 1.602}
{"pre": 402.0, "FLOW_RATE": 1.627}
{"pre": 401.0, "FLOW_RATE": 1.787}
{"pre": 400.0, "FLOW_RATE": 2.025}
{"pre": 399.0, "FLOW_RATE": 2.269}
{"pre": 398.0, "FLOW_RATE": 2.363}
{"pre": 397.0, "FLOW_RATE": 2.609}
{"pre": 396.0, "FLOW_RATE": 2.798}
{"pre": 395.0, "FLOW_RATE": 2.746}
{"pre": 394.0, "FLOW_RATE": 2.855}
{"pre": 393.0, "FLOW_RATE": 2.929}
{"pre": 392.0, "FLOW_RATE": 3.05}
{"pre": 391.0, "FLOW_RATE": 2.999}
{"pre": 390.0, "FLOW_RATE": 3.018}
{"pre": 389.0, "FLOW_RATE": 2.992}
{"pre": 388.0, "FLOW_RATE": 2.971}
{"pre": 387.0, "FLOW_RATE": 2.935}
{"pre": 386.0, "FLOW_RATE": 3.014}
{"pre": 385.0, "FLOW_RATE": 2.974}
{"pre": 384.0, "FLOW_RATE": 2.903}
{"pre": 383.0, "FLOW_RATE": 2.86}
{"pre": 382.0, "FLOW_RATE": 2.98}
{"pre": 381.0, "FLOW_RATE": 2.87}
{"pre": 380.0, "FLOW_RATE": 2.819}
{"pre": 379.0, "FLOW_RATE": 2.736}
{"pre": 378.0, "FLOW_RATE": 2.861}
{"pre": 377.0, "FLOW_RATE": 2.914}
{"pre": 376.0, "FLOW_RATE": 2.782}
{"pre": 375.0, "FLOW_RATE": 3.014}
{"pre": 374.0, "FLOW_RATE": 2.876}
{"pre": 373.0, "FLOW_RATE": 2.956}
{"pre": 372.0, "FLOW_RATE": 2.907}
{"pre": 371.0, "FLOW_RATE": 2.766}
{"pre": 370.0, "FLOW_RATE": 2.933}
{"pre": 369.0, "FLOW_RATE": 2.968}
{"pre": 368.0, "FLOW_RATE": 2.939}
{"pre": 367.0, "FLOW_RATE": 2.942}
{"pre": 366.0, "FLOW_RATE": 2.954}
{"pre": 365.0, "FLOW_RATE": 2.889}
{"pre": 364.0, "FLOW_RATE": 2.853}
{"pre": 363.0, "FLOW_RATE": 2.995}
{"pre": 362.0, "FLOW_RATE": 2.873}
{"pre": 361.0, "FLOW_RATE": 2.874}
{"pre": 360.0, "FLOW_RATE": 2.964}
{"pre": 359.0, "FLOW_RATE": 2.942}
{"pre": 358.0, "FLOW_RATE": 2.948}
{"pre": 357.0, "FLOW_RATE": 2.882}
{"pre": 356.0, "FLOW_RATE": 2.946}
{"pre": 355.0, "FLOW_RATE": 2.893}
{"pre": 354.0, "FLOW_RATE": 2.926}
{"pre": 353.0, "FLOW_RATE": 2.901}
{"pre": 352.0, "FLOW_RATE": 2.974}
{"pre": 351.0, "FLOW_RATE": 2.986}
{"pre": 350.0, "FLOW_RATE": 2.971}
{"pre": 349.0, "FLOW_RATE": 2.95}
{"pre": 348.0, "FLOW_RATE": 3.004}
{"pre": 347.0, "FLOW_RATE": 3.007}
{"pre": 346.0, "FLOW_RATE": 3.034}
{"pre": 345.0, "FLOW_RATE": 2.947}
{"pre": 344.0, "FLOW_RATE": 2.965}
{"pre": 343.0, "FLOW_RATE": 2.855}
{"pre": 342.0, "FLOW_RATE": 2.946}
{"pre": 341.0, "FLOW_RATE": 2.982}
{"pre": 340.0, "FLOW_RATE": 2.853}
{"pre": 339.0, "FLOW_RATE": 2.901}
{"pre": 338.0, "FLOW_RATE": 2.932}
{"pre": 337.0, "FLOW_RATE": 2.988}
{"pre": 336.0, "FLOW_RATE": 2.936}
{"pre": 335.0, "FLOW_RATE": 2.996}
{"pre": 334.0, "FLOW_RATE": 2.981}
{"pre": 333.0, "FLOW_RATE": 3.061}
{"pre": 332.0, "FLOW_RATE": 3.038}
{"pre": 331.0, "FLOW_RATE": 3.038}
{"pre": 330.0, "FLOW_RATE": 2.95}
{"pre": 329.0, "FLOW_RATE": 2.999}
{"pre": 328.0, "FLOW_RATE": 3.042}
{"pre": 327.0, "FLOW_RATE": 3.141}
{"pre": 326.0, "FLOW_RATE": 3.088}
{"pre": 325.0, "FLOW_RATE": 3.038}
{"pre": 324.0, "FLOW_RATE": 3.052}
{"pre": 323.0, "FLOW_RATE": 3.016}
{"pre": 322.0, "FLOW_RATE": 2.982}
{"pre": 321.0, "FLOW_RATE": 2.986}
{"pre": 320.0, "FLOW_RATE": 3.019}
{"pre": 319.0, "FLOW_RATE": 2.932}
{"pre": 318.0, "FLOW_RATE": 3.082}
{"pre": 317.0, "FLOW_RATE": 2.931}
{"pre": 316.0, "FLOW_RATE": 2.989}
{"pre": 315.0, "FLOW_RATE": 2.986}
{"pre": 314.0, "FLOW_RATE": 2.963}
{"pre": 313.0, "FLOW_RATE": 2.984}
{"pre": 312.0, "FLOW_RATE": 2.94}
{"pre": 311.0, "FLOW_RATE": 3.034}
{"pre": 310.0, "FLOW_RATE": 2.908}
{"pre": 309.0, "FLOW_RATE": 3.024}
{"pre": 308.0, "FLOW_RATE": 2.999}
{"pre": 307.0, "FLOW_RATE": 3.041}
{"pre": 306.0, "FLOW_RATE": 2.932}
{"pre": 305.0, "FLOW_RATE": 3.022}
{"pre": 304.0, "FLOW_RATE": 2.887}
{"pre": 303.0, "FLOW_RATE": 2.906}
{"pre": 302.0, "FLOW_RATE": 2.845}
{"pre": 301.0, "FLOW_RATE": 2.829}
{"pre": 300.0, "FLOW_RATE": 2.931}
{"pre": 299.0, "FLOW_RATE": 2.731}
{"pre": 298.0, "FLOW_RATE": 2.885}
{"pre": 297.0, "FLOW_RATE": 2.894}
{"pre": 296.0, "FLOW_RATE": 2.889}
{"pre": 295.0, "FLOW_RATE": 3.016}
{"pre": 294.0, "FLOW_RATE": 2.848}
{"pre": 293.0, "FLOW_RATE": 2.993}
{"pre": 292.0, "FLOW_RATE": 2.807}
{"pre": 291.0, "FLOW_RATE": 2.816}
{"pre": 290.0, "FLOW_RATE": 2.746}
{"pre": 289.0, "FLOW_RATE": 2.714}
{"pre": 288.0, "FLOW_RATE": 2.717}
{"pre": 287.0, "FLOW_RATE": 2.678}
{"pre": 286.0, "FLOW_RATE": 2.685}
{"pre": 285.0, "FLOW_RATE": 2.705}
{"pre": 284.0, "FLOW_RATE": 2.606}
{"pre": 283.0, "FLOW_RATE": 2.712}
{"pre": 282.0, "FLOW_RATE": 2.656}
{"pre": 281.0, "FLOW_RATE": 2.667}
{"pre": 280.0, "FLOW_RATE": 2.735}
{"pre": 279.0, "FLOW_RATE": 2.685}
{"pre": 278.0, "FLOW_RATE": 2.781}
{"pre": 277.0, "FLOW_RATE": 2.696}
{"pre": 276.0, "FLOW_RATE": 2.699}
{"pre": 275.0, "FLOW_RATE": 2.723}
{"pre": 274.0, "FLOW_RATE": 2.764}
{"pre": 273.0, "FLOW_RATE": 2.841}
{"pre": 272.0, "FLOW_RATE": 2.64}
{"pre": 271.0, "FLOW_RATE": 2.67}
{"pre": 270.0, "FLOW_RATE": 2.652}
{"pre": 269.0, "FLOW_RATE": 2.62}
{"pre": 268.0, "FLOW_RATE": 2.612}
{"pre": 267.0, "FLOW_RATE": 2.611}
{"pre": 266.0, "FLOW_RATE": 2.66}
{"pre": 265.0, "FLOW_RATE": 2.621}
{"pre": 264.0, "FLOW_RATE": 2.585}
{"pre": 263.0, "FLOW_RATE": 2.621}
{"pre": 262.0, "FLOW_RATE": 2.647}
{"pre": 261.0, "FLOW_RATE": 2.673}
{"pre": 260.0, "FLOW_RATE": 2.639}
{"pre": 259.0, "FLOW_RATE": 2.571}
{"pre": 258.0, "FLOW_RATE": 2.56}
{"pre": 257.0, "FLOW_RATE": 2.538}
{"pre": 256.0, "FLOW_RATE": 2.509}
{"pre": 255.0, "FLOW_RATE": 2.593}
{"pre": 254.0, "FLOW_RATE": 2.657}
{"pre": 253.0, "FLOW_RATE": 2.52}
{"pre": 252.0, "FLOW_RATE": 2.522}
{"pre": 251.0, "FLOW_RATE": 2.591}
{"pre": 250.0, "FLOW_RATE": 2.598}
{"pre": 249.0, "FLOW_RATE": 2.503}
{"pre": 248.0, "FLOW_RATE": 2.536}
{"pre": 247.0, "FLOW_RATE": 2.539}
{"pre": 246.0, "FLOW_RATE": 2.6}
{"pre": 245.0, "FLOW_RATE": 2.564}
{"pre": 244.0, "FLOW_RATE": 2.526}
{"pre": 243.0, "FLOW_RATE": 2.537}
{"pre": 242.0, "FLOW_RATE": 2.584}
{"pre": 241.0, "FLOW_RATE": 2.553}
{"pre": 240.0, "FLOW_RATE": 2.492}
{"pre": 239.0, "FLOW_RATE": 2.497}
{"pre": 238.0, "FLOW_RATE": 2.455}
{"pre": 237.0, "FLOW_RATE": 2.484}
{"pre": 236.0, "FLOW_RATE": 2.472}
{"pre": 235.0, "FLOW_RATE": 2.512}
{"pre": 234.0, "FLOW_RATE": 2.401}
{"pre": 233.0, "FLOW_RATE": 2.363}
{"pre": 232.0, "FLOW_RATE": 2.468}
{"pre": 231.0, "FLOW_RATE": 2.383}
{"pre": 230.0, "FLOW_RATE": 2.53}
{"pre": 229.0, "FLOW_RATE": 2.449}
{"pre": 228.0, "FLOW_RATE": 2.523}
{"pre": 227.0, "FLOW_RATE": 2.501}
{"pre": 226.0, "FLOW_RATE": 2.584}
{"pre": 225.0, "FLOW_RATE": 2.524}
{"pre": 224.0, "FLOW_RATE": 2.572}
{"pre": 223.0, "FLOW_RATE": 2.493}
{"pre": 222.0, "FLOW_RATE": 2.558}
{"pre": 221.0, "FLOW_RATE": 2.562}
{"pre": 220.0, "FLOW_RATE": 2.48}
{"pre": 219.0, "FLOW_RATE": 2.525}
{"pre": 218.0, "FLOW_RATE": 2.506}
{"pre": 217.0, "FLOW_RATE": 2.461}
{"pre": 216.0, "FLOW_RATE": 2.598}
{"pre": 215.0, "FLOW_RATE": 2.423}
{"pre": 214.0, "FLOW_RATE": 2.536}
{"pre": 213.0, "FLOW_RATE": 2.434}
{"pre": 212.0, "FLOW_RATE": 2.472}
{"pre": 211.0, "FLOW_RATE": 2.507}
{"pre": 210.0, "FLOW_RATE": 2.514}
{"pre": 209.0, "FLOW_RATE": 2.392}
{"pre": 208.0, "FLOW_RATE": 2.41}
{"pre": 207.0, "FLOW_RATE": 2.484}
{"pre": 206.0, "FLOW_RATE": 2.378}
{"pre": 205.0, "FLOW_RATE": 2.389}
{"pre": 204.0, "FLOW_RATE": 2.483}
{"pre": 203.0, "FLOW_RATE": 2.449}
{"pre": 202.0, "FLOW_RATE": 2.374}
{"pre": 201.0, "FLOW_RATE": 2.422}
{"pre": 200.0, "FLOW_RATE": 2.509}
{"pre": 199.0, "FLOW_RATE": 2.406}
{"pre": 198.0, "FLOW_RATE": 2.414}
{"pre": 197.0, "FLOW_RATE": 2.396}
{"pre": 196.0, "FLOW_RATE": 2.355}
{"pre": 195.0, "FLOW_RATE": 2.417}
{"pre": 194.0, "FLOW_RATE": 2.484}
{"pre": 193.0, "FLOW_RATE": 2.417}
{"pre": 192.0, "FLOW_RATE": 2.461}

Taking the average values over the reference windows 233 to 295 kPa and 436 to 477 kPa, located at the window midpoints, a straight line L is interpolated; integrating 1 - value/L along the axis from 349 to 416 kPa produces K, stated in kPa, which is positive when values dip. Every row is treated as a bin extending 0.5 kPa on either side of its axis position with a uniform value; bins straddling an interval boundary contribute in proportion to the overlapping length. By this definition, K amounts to 2.6 kPa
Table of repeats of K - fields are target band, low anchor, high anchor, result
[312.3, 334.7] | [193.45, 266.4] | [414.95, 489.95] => -2.6 kPa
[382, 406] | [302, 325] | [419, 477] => 3.4 kPa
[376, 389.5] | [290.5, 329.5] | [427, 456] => 0.4 kPa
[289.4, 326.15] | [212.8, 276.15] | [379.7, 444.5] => -4.3 kPa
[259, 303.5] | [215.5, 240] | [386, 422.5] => -3.7 kPa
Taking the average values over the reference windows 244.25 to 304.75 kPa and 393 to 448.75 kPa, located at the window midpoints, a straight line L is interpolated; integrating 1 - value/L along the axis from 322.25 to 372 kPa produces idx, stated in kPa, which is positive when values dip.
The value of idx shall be -4.5 kPa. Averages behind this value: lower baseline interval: 2.7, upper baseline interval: 2.73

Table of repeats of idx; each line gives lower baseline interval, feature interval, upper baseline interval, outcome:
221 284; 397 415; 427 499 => 3.66 kPa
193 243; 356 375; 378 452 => -1.48 kPa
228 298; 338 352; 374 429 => -1.49 kPa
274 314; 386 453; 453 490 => 3.22 kPa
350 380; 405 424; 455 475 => 1.39 kPa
